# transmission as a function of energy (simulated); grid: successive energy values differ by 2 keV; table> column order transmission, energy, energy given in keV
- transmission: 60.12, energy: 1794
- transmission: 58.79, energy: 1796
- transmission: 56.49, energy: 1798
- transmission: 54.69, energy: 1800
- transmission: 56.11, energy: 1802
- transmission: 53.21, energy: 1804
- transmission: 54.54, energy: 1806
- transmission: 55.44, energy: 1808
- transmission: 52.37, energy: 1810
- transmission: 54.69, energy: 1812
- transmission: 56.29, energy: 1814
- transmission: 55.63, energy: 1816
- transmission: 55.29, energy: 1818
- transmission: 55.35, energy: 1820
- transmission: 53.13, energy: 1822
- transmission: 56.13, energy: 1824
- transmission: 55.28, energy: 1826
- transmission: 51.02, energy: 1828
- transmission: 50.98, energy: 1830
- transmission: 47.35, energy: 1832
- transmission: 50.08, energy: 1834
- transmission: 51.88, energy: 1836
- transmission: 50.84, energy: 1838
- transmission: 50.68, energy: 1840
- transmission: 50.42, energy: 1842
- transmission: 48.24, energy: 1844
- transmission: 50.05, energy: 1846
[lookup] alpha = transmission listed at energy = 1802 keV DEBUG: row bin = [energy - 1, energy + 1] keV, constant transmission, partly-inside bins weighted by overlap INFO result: 56.11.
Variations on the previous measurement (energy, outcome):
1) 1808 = 55.44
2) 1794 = 60.12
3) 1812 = 54.69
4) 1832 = 47.35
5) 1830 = 50.98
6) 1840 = 50.68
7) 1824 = 56.13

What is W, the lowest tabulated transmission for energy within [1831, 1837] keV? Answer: 47.35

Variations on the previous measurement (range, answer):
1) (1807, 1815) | 52.37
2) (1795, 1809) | 53.21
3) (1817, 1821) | 55.29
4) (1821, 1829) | 51.02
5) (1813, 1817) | 55.63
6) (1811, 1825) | 53.13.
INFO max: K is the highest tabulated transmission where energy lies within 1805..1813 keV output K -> 55.44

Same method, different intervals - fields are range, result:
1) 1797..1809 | 56.49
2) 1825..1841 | 55.28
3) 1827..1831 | 51.02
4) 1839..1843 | 50.68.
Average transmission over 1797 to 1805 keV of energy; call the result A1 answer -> 55.1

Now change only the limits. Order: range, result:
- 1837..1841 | 50.8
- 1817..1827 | 55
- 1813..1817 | 56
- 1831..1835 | 48.7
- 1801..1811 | 54.3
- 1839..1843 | 50.5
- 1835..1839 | 51.4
